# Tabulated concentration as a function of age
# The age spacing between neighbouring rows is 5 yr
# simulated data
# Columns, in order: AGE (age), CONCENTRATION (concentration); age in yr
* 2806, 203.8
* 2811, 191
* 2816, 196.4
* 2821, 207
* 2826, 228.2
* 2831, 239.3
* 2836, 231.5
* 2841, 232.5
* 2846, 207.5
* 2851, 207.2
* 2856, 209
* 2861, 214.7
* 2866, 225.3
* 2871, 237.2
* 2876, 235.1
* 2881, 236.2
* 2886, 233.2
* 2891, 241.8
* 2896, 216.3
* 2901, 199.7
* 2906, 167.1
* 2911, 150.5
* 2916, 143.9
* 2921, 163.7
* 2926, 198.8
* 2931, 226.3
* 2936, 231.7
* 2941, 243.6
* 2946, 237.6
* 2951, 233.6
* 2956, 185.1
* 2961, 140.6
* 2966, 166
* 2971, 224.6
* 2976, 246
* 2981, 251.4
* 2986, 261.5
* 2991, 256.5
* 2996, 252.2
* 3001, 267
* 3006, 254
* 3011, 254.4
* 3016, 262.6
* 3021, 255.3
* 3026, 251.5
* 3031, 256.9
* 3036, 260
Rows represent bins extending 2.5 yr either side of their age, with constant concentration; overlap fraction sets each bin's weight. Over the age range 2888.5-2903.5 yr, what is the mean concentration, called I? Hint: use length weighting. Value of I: 219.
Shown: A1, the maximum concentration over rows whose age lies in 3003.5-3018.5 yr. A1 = 262.6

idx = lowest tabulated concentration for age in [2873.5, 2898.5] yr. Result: 216.3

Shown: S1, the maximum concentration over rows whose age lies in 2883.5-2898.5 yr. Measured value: 241.8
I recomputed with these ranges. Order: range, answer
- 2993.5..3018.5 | 258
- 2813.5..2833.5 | 218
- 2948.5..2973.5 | 190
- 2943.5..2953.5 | 236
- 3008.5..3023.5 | 257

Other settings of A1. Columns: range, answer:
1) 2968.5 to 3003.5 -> 267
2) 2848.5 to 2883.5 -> 237.2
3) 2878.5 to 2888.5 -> 236.2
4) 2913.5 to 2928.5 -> 198.8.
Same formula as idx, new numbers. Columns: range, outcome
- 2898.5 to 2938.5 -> 143.9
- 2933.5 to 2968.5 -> 140.6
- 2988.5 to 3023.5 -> 252.2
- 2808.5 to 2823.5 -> 191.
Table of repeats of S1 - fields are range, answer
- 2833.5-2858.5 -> 232.5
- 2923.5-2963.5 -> 243.6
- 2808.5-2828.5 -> 228.2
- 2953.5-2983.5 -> 251.4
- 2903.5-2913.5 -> 167.1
